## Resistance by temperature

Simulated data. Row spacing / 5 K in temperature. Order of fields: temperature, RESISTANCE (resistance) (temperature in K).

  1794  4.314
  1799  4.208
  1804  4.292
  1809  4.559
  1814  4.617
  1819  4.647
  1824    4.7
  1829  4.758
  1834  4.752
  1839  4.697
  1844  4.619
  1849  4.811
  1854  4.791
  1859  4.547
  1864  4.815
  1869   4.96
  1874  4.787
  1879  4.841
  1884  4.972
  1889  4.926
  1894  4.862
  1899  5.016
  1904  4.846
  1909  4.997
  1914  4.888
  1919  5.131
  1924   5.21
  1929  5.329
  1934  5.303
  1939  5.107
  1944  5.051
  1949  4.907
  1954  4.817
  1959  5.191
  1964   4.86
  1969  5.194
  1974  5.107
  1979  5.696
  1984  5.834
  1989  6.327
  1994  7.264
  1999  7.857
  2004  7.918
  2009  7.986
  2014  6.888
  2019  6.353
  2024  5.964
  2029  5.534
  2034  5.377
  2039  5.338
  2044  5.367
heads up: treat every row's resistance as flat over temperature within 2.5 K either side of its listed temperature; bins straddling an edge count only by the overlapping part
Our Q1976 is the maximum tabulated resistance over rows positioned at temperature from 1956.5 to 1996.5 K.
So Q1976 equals 7.264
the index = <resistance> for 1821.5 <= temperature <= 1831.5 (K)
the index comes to 4.73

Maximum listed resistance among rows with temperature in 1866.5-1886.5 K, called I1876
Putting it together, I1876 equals 4.972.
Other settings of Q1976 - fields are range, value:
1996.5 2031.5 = 7.986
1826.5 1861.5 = 4.811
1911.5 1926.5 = 5.21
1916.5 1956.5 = 5.329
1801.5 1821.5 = 4.647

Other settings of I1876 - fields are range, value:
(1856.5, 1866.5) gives 4.815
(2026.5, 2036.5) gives 5.534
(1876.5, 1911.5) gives 5.016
